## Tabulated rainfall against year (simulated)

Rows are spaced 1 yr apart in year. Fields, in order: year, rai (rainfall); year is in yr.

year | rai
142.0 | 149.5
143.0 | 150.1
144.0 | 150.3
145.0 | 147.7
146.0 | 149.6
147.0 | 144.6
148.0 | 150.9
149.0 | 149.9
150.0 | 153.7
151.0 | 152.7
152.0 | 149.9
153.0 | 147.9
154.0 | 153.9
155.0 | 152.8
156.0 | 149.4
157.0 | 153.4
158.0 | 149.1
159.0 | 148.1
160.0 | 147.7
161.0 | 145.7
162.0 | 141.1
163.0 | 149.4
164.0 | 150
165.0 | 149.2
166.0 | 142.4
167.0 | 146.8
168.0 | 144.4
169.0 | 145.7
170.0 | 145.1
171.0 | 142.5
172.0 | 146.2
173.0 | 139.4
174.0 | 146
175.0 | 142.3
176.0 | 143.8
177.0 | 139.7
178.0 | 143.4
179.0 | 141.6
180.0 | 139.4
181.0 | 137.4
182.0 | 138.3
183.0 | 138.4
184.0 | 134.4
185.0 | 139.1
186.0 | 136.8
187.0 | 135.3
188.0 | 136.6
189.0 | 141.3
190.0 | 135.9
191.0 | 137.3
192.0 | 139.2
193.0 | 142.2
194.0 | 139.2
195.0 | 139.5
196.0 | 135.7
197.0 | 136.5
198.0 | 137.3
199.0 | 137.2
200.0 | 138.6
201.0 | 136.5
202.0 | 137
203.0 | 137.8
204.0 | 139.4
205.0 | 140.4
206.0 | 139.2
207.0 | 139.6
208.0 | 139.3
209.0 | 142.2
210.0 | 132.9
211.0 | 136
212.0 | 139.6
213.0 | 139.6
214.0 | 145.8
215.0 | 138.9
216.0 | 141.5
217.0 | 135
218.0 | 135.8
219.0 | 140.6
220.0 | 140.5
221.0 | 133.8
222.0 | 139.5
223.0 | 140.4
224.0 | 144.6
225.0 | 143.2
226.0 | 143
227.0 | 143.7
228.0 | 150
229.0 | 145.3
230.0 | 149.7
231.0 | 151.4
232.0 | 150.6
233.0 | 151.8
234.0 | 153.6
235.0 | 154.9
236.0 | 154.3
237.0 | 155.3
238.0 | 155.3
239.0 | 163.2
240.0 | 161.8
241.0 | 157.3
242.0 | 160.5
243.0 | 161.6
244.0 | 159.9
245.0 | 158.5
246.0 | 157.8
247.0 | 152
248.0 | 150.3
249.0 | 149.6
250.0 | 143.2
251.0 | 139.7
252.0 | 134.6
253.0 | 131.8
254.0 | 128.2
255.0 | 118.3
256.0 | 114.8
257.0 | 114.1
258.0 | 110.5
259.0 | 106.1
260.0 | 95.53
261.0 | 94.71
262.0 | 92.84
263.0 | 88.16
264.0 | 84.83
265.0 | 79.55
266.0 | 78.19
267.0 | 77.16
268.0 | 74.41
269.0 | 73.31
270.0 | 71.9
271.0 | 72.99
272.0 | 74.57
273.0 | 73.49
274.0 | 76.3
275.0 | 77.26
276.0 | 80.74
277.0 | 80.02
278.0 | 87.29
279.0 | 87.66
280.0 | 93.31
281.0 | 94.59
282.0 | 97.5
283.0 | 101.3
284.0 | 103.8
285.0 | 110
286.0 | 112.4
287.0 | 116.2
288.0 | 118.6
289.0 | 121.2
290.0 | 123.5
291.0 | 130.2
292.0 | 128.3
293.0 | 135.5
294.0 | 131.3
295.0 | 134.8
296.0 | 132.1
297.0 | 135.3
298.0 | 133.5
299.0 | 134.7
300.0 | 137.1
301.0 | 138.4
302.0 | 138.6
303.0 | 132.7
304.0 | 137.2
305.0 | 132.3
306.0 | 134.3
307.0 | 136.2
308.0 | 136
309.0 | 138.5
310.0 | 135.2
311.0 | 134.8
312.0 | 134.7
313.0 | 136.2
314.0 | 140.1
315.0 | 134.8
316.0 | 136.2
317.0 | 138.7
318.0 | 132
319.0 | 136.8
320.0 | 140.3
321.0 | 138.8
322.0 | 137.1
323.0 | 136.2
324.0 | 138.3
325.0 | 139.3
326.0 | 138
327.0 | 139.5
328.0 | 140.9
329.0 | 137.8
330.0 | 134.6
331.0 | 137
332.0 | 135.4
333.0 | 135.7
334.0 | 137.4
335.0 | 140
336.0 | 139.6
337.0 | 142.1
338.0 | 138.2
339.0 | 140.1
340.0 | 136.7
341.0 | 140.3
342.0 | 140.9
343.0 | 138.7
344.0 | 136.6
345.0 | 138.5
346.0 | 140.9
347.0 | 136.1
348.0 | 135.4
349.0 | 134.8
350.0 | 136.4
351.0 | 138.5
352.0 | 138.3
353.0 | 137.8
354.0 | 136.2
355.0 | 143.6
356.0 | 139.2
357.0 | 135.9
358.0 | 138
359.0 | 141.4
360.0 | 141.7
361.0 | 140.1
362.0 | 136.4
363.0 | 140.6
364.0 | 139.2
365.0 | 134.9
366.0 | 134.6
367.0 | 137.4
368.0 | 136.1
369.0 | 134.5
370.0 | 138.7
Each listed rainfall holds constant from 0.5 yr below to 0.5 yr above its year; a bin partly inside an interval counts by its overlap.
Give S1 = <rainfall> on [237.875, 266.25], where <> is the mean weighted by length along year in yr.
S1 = 129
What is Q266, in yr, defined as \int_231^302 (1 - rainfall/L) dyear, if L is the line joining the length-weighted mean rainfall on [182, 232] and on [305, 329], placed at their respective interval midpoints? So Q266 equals 9.7 yr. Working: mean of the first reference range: 140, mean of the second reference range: 137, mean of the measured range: 119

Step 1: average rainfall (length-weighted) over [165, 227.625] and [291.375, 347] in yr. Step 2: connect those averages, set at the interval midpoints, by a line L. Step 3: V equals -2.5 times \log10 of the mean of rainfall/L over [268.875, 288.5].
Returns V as 0.46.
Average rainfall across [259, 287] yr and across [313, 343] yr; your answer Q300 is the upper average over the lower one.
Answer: 1.6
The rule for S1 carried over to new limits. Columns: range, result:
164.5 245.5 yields 143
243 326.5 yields 119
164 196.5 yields 141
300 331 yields 137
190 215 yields 139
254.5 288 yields 91.7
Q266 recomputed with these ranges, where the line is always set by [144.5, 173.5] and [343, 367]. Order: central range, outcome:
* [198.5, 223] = 1.1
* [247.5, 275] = 8.0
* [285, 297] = 1.3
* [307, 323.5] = 0.4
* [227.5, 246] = -1.5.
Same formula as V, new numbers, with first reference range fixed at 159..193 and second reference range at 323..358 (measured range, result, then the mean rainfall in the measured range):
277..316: 0.122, 124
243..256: -0.023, 143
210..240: -0.035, 145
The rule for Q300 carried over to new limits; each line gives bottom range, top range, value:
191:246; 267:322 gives 0.81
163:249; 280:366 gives 0.93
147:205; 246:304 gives 0.77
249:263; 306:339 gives 1.17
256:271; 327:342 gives 1.55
